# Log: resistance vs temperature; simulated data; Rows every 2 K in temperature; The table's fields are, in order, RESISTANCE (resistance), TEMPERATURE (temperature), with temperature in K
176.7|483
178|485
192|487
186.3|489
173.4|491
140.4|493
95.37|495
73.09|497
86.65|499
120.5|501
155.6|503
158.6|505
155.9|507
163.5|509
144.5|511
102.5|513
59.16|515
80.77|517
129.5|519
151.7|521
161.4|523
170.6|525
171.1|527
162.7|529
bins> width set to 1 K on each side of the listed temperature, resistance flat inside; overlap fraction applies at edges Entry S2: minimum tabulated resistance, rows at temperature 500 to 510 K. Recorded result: 120.5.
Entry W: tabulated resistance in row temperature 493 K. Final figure 140.4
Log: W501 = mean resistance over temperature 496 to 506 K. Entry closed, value 119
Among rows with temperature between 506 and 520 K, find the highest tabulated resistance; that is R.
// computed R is 163.5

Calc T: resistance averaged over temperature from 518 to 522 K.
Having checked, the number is 141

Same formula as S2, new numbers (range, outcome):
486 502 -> 73.09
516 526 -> 80.77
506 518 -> 59.16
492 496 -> 95.37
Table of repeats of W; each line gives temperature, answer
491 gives 173.4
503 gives 155.6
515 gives 59.16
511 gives 144.5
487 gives 192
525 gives 170.6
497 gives 73.09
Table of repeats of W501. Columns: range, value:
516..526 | 139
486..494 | 173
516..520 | 105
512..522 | 105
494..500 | 85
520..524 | 157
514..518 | 70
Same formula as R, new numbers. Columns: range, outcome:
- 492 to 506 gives 158.6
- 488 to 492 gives 186.3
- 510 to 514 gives 144.5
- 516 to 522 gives 151.7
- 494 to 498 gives 95.37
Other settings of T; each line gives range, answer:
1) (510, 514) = 124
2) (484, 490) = 185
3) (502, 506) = 157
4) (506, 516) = 125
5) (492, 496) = 118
